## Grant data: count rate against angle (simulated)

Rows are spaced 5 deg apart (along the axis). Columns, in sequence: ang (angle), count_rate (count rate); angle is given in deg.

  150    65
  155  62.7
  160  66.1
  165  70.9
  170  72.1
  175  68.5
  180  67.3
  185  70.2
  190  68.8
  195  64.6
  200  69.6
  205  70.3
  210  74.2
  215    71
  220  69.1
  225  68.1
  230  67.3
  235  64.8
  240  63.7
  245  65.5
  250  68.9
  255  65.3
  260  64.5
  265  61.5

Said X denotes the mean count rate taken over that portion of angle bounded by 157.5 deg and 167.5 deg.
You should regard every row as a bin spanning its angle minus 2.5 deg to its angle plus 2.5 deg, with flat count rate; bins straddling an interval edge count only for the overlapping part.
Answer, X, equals 68.5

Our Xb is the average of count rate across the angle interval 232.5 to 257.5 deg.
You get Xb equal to 65.6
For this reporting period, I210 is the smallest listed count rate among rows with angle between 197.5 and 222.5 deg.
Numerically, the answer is 69.1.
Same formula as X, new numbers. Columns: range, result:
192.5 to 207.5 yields 68.2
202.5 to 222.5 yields 71.2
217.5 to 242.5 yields 66.6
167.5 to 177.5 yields 70.3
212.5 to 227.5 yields 69.4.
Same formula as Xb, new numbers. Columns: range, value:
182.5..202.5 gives 68.3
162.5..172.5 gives 71.5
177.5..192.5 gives 68.8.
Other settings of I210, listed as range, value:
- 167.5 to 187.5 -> 67.3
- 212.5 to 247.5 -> 63.7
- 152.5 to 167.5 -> 62.7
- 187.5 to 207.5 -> 64.6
